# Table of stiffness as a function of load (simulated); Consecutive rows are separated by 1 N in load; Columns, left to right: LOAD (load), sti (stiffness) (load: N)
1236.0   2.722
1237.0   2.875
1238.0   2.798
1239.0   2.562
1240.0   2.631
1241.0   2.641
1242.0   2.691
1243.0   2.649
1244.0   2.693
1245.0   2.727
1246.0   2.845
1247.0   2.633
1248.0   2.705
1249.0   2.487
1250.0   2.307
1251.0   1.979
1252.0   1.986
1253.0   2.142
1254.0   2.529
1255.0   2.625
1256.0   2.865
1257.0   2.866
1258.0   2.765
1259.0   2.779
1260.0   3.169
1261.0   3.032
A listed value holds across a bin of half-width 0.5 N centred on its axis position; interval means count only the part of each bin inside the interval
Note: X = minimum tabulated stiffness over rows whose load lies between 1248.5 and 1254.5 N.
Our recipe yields 1.979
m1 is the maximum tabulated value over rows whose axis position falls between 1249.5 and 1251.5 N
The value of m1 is 2.307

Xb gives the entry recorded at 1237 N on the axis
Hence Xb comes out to 2.875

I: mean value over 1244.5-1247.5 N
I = 2.73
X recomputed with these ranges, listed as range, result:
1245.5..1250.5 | 2.307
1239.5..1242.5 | 2.631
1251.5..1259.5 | 1.986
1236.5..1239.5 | 2.562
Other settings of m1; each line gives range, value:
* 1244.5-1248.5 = 2.845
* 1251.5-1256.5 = 2.865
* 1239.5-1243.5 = 2.691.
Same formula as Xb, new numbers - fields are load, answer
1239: 2.562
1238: 2.798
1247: 2.633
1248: 2.705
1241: 2.641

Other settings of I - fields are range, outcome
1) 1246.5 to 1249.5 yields 2.61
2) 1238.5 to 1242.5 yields 2.63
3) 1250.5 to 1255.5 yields 2.25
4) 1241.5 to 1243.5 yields 2.67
